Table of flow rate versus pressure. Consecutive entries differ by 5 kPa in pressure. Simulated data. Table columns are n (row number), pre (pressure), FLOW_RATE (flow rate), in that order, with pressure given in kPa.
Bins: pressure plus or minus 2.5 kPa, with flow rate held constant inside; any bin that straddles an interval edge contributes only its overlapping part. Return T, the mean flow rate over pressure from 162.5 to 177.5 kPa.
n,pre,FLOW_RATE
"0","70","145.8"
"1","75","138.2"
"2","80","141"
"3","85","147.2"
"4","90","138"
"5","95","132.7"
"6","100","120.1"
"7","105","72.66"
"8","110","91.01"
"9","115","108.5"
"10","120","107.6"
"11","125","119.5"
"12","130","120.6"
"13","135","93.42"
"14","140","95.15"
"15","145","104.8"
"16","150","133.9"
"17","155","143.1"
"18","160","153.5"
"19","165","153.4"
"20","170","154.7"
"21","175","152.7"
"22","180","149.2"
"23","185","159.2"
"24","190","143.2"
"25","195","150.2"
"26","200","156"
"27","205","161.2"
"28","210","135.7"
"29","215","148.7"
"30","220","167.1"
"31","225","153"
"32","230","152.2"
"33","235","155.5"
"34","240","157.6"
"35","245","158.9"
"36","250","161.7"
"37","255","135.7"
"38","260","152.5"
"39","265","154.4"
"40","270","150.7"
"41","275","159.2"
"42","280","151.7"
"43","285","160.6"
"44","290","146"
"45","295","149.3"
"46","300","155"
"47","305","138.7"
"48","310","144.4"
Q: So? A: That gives 154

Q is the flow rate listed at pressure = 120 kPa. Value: 107.6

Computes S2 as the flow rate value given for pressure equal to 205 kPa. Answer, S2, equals 161.2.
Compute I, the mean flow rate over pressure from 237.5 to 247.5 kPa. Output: 158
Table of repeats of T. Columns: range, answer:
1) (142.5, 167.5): 138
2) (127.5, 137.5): 107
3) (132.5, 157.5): 114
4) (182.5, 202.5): 152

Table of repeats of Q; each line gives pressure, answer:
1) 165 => 153.4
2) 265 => 154.4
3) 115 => 108.5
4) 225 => 153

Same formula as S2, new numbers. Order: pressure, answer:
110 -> 91.01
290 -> 146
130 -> 120.6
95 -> 132.7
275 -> 159.2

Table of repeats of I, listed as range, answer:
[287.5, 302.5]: 150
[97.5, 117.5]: 98.1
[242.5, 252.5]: 160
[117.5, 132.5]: 116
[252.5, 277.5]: 150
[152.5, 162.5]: 148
